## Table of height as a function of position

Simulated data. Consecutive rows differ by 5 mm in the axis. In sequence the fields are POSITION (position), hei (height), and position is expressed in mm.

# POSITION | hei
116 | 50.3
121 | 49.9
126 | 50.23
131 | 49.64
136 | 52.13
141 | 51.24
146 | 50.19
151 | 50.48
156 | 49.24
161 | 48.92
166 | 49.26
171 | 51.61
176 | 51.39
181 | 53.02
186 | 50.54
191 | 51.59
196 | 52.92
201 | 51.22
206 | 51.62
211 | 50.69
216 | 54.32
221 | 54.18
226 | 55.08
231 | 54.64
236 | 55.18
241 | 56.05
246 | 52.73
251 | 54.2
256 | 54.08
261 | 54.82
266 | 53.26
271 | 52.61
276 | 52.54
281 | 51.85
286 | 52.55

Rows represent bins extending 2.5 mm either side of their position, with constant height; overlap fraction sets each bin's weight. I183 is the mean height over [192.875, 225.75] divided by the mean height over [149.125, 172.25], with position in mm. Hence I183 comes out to 1.1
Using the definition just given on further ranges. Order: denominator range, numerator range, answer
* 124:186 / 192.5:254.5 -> 1.06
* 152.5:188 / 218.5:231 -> 1.08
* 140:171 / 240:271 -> 1.08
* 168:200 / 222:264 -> 1.05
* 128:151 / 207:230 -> 1.05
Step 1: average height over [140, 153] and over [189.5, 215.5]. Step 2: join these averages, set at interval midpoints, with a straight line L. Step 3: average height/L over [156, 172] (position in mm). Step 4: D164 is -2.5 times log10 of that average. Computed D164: 0.03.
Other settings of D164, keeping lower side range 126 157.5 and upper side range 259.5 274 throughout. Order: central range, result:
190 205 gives 0.00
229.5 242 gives -0.05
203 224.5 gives -0.01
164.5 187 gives 0.00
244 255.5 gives -0.01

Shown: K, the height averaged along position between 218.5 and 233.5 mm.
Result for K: 54.6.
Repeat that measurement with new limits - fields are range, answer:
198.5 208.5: 51.4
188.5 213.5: 51.6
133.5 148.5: 51.2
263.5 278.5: 52.8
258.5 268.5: 54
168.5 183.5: 52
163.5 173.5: 50.4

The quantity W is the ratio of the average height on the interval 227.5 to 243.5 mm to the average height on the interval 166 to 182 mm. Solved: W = 1.1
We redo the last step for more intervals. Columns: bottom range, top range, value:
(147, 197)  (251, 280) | 1.05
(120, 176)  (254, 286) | 1.06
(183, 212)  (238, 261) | 1.06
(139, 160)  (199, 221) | 1.04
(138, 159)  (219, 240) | 1.09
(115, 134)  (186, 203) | 1.03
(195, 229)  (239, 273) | 1.02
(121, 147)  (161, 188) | 1.01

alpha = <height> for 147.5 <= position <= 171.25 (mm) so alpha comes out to 49.8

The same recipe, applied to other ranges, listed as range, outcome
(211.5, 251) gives 54.4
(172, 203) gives 51.8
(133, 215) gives 51.1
